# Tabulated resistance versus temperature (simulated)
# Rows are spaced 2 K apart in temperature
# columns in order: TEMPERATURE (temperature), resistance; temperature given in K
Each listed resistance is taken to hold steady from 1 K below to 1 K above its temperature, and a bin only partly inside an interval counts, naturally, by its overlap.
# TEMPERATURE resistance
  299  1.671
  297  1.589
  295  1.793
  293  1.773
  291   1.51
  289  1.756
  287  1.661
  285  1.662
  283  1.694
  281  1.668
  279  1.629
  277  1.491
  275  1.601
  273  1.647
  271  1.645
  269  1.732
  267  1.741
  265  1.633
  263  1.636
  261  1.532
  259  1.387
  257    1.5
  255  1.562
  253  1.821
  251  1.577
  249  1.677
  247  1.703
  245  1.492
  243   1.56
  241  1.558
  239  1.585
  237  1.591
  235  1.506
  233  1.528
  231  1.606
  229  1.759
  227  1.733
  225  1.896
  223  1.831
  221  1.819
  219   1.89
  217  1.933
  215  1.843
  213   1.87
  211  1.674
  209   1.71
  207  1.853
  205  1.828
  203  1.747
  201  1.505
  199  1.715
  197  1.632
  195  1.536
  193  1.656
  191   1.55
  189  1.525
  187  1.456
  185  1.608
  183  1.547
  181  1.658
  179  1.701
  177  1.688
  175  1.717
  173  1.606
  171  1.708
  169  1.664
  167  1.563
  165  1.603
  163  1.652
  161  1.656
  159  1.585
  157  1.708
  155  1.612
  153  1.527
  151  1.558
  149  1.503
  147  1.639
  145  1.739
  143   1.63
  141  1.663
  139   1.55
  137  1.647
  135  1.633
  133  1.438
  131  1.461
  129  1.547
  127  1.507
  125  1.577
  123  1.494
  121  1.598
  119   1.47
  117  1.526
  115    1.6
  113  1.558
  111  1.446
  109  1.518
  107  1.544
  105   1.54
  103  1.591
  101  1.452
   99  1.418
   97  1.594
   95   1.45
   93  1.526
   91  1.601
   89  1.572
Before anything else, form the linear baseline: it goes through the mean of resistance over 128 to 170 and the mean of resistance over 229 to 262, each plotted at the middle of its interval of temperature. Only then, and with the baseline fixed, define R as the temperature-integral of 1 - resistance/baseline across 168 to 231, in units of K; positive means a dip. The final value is -4.6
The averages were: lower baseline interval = 1.6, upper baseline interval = 1.58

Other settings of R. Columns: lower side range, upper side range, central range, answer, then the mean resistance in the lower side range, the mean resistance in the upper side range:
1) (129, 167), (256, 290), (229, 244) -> 0.4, 1.6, 1.62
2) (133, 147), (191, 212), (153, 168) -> 0.2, 1.63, 1.68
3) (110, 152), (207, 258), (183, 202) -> 0.8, 1.56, 1.69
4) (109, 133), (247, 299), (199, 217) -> -2.0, 1.52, 1.64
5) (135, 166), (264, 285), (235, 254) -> 0.3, 1.62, 1.65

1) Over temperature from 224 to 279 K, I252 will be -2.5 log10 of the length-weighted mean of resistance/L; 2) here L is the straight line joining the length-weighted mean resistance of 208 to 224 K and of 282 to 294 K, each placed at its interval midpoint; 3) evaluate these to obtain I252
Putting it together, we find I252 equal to 0.084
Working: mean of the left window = 1.82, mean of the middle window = 1.62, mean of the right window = 1.68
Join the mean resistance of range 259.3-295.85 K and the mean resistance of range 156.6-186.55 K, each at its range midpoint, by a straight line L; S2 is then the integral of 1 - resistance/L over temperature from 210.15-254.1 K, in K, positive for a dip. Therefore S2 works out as -1.51 K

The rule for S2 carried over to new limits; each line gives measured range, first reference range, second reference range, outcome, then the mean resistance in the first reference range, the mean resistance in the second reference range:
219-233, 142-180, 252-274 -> -1.2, 1.63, 1.62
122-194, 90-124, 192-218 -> 1.4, 1.53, 1.73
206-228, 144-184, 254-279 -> -2.9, 1.63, 1.59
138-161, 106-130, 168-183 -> -0.1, 1.53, 1.67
